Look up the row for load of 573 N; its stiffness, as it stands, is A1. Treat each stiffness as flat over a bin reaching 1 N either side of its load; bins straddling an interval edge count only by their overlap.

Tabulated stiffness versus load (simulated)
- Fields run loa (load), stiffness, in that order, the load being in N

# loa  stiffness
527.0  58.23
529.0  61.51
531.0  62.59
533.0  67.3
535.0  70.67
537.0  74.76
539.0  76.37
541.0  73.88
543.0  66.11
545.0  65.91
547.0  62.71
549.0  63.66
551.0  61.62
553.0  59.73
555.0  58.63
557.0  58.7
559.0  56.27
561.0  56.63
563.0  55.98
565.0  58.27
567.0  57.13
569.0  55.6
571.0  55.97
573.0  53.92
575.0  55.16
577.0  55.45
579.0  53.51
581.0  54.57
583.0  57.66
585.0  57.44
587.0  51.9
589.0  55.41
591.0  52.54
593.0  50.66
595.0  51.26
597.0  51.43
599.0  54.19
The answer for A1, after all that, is 53.92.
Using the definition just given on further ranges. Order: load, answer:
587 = 51.9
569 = 55.6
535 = 70.67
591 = 52.54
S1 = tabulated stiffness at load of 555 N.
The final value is 58.63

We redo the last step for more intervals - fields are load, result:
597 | 51.43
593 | 50.66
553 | 59.73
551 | 61.62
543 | 66.11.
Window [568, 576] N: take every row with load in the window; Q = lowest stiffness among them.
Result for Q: 53.92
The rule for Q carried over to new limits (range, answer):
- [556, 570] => 55.6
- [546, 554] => 59.73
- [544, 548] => 62.71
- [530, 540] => 62.59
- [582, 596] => 50.66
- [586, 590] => 51.9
